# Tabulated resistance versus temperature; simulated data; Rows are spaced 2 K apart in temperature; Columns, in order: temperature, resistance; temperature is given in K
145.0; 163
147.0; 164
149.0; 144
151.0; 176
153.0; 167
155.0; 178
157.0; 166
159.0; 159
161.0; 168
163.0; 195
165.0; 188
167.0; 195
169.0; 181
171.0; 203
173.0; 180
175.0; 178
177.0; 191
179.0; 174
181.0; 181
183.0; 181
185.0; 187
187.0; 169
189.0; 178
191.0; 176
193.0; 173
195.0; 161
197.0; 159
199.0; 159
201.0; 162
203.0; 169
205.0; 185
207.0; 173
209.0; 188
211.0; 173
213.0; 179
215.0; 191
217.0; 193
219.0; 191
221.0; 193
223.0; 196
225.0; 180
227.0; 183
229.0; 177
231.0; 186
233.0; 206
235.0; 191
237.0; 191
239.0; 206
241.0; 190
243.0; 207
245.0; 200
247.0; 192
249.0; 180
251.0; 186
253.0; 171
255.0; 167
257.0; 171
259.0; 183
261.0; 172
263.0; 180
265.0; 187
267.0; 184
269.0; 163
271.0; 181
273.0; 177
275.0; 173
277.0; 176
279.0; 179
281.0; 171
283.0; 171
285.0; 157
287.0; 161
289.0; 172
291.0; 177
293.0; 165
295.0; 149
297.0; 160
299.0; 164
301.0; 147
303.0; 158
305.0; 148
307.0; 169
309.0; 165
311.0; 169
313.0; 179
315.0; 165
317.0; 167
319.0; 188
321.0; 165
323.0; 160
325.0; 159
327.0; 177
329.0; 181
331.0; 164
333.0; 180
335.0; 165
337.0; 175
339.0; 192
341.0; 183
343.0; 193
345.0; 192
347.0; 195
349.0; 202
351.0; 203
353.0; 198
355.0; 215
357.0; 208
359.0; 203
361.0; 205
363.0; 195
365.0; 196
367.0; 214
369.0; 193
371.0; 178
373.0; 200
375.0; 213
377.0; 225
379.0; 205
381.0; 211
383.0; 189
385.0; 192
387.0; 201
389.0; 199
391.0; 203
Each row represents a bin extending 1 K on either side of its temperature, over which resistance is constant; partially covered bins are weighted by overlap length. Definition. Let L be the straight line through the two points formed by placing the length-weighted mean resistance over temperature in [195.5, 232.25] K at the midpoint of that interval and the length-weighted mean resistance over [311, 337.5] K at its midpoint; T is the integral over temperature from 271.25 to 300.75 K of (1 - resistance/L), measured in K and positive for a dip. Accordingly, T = 1.1 K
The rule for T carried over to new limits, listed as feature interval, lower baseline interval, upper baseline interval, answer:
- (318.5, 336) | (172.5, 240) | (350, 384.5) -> 2.39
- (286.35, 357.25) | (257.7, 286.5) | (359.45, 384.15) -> 5.14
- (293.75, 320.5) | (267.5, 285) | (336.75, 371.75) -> 2.79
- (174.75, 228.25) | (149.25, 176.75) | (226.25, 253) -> 1.87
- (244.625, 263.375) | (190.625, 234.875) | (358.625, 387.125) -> 0.59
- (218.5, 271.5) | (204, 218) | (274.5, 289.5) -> -2.66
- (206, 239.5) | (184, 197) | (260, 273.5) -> -2.46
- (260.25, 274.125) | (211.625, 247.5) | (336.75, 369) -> 1.14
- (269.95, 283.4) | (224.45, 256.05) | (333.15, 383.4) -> 1.10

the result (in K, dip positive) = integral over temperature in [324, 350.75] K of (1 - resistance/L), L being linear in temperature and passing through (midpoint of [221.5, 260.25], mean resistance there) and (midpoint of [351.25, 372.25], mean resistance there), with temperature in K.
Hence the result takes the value 2.2 K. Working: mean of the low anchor 187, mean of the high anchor 201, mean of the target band 182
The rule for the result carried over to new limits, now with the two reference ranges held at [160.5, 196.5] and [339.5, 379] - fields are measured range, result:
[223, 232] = 0.2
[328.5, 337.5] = 1.2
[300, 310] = 1.9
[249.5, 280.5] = 2.2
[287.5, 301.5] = 2.2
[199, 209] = 0.6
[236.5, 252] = -0.5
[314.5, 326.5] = 1.7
